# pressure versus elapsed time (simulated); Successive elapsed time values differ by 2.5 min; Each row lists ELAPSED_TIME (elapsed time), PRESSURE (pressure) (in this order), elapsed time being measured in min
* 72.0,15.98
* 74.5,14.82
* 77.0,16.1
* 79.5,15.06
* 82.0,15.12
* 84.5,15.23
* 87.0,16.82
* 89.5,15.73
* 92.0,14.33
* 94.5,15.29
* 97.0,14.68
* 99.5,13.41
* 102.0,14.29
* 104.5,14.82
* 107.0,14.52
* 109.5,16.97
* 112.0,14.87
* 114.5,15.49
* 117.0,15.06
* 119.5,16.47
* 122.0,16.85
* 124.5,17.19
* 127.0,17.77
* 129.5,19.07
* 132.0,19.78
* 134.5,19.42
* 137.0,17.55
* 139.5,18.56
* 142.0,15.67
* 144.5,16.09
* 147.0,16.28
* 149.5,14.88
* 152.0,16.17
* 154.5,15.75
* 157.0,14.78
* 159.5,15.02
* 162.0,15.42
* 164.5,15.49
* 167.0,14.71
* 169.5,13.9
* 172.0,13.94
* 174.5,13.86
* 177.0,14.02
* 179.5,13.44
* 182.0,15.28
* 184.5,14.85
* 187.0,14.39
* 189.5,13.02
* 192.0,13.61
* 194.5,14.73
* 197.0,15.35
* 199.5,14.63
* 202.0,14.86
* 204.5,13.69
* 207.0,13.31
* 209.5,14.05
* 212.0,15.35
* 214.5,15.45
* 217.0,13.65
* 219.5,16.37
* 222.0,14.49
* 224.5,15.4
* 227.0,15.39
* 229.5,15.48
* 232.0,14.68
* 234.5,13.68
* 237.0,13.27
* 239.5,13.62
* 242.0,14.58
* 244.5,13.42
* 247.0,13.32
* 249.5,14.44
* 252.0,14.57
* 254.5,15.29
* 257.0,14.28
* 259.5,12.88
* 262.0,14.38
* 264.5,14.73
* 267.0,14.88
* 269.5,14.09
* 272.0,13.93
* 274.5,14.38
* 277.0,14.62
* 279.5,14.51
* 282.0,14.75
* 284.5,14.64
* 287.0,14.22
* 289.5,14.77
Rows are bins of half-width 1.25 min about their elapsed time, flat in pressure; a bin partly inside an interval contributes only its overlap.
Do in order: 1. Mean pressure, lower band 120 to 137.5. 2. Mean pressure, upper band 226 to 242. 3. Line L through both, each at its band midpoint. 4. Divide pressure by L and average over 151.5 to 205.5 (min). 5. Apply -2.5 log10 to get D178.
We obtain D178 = 0.13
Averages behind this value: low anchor 18.2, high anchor 14.4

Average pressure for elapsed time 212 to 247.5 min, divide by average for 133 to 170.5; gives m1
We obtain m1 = 0.91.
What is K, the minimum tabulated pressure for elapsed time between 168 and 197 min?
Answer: 13.02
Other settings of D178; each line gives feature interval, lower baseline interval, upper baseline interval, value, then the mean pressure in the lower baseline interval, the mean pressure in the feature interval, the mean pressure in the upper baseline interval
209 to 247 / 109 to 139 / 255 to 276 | 0.04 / 17.2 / 14.6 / 14.2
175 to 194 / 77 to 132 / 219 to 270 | 0.07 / 15.8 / 14.1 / 14.4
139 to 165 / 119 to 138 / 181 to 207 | 0.07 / 18.1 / 15.8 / 14.4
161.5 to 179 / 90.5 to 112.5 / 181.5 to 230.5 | 0.02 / 14.8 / 14.4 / 14.7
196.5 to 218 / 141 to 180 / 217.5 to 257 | 0.02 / 15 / 14.5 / 14.5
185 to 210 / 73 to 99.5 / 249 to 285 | 0.04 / 15.2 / 14.2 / 14.4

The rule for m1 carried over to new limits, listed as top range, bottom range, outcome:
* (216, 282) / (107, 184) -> 0.90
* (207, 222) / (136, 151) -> 0.90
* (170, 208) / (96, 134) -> 0.88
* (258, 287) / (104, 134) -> 0.86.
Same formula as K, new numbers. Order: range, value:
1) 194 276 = 12.88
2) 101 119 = 14.29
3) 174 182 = 13.44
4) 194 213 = 13.31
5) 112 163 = 14.78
